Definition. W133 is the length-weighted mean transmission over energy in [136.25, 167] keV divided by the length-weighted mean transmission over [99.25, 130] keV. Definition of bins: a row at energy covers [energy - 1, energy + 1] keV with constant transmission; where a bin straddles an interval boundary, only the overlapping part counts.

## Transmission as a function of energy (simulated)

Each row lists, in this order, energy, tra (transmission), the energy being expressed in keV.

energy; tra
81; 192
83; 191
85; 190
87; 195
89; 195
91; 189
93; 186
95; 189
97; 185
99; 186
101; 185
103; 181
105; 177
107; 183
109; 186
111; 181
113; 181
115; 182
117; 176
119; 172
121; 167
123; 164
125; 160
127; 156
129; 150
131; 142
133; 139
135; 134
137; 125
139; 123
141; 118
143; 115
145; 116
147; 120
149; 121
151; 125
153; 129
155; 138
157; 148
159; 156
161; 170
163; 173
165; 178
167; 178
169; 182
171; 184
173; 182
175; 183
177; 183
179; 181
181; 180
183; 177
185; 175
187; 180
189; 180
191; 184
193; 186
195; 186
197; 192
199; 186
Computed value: 0.80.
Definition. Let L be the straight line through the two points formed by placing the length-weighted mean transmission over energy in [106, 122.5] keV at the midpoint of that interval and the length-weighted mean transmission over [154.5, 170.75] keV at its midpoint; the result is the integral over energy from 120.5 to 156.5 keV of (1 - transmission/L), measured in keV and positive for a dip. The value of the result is 7.8 keV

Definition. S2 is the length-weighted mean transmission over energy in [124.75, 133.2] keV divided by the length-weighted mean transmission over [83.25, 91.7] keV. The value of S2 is 0.8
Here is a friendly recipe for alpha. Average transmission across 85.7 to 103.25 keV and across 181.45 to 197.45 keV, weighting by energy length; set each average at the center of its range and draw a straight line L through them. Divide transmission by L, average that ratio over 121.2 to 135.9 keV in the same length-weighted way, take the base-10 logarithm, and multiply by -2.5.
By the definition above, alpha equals 0.23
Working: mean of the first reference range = 188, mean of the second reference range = 182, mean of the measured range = 150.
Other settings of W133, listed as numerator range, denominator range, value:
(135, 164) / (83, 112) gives 0.72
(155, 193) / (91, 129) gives 0.99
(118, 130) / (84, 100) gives 0.85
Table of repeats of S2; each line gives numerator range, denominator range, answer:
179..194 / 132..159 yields 1.41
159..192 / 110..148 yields 1.20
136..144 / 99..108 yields 0.66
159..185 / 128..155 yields 1.39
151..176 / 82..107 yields 0.88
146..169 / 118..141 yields 1.02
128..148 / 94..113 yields 0.70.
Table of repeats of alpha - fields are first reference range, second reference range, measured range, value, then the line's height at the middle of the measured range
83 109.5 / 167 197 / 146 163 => 0.29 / 183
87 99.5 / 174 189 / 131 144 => 0.41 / 184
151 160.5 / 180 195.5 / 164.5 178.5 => -0.13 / 161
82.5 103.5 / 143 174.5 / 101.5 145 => 0.10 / 172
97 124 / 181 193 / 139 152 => 0.44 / 179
